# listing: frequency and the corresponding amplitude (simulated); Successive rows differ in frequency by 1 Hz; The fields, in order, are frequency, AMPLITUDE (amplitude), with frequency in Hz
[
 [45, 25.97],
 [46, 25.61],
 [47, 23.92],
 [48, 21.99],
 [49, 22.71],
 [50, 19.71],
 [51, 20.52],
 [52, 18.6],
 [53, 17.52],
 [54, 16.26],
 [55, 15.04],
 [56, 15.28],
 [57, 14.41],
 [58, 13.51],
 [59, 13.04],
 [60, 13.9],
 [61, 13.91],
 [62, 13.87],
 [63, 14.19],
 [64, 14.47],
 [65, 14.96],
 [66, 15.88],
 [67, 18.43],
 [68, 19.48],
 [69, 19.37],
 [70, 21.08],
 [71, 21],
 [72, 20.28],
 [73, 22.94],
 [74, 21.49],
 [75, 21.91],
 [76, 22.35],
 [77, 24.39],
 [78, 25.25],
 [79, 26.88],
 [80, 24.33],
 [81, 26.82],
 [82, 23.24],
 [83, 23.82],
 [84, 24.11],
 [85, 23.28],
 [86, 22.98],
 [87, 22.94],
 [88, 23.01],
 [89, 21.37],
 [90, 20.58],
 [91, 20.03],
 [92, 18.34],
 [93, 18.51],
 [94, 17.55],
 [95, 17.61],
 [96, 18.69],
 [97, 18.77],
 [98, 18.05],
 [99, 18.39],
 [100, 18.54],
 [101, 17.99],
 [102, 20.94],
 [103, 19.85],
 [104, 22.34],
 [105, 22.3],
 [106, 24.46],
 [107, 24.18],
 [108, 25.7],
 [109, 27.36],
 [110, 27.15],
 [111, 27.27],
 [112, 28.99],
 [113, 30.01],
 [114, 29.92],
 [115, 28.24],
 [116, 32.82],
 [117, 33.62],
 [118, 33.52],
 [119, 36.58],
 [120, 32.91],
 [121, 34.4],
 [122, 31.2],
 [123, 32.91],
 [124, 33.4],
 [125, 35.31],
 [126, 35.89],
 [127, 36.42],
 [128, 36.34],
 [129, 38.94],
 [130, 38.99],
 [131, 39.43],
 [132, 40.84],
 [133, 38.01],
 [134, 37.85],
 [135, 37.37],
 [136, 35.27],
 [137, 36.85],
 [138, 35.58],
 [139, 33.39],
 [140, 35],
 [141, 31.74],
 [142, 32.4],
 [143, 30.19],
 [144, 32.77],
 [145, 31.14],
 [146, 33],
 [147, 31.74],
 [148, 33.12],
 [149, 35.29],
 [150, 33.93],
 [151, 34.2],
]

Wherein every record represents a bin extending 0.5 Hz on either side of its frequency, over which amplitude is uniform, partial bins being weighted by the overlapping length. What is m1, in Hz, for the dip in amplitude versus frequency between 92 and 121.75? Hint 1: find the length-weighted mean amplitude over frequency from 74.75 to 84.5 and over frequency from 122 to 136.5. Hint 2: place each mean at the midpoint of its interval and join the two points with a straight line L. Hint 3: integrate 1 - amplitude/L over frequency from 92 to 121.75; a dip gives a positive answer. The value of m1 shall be 6.15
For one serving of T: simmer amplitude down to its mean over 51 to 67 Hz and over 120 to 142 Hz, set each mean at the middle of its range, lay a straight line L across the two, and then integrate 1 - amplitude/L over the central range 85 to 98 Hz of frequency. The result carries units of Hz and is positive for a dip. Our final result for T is 2.3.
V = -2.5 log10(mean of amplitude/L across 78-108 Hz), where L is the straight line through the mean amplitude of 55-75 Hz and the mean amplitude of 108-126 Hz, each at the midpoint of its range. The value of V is 0.14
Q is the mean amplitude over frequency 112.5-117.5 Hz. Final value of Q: 30.9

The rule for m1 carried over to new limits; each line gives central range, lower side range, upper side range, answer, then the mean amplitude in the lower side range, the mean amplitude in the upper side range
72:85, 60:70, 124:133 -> -1.9 Hz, 16.2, 37.5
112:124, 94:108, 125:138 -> -1.0 Hz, 20.3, 37.5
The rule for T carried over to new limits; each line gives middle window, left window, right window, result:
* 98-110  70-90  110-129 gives 2.9 Hz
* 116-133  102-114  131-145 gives -2.7 Hz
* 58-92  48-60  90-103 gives -4.6 Hz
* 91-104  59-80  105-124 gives 3.6 Hz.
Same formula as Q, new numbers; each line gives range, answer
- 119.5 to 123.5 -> 32.9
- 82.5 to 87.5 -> 23.4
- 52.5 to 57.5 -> 15.7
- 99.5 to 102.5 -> 19.2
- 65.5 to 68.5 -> 17.9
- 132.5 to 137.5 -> 37.1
